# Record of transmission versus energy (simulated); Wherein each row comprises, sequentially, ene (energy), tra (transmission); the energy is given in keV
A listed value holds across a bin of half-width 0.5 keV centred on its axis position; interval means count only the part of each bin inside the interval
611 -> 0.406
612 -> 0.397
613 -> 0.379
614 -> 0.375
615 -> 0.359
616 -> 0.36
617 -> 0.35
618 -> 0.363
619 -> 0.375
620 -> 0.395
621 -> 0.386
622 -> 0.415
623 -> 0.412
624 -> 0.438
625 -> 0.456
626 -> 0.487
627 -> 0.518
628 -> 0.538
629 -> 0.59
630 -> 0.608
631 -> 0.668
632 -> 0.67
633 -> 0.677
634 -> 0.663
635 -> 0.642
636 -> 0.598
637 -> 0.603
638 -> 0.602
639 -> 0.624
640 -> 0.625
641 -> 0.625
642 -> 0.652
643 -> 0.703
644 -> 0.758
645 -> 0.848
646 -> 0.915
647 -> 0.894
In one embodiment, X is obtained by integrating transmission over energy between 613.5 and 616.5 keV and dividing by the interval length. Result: 0.365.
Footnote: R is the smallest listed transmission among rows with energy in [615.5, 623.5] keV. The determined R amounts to 0.35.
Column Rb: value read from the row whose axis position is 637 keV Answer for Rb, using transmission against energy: 0.603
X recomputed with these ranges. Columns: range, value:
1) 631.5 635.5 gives 0.663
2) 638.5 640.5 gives 0.625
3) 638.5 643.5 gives 0.646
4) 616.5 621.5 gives 0.374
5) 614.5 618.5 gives 0.358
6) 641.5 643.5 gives 0.677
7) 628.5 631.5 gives 0.622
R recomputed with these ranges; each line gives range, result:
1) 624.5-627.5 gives 0.456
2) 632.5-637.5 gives 0.598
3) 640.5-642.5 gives 0.625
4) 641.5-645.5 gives 0.652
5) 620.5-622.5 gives 0.386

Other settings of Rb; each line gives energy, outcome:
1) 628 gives 0.538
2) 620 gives 0.395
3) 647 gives 0.894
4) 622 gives 0.415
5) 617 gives 0.35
